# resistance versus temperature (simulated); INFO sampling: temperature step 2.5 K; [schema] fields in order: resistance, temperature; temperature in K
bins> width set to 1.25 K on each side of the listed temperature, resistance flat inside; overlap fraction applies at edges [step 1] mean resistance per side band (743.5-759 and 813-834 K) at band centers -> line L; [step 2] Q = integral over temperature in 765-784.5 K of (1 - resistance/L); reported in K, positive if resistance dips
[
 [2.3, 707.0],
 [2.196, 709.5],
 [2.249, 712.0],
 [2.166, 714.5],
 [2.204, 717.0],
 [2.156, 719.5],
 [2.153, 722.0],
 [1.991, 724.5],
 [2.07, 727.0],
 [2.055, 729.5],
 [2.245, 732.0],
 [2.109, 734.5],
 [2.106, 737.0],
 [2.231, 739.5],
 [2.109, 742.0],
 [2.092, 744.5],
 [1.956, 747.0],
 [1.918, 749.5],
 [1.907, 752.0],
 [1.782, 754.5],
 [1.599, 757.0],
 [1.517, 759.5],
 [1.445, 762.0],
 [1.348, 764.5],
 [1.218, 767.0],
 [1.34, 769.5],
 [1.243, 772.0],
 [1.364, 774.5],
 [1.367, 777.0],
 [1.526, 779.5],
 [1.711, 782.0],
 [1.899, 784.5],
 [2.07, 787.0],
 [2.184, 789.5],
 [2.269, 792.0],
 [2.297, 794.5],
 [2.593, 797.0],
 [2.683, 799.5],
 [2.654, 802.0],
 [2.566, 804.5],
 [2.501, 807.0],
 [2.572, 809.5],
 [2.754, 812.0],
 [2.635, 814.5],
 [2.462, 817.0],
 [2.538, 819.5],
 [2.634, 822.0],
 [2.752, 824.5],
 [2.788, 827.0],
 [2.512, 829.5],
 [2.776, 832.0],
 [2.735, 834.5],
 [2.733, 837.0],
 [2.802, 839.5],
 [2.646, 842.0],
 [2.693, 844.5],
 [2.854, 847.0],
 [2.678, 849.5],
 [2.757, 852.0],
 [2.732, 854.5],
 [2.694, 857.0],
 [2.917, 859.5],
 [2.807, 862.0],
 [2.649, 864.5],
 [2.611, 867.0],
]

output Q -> 6.36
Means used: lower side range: 1.85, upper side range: 2.64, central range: 1.43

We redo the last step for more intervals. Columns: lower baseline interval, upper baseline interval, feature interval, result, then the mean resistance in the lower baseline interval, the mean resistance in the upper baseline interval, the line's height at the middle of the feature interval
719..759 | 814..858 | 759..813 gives 9.2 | 2.02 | 2.69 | 2.34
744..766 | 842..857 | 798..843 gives -4.5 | 1.71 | 2.73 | 2.42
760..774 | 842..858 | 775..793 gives -2.3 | 1.33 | 2.73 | 1.62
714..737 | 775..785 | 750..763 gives 1.1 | 2.13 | 1.59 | 1.82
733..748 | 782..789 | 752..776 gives 6.8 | 2.11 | 1.96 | 2.03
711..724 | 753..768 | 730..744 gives -2.2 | 2.17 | 1.5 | 1.87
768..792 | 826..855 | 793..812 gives -4.7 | 1.66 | 2.72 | 2.06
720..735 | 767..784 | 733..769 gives -0.3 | 2.11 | 1.43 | 1.78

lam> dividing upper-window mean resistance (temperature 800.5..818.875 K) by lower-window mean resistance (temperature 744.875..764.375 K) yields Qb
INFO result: 1.5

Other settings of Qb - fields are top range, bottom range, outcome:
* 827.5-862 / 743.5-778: 1.74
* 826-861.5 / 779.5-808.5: 1.20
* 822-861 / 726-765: 1.43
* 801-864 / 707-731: 1.25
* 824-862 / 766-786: 1.86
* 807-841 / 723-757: 1.31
